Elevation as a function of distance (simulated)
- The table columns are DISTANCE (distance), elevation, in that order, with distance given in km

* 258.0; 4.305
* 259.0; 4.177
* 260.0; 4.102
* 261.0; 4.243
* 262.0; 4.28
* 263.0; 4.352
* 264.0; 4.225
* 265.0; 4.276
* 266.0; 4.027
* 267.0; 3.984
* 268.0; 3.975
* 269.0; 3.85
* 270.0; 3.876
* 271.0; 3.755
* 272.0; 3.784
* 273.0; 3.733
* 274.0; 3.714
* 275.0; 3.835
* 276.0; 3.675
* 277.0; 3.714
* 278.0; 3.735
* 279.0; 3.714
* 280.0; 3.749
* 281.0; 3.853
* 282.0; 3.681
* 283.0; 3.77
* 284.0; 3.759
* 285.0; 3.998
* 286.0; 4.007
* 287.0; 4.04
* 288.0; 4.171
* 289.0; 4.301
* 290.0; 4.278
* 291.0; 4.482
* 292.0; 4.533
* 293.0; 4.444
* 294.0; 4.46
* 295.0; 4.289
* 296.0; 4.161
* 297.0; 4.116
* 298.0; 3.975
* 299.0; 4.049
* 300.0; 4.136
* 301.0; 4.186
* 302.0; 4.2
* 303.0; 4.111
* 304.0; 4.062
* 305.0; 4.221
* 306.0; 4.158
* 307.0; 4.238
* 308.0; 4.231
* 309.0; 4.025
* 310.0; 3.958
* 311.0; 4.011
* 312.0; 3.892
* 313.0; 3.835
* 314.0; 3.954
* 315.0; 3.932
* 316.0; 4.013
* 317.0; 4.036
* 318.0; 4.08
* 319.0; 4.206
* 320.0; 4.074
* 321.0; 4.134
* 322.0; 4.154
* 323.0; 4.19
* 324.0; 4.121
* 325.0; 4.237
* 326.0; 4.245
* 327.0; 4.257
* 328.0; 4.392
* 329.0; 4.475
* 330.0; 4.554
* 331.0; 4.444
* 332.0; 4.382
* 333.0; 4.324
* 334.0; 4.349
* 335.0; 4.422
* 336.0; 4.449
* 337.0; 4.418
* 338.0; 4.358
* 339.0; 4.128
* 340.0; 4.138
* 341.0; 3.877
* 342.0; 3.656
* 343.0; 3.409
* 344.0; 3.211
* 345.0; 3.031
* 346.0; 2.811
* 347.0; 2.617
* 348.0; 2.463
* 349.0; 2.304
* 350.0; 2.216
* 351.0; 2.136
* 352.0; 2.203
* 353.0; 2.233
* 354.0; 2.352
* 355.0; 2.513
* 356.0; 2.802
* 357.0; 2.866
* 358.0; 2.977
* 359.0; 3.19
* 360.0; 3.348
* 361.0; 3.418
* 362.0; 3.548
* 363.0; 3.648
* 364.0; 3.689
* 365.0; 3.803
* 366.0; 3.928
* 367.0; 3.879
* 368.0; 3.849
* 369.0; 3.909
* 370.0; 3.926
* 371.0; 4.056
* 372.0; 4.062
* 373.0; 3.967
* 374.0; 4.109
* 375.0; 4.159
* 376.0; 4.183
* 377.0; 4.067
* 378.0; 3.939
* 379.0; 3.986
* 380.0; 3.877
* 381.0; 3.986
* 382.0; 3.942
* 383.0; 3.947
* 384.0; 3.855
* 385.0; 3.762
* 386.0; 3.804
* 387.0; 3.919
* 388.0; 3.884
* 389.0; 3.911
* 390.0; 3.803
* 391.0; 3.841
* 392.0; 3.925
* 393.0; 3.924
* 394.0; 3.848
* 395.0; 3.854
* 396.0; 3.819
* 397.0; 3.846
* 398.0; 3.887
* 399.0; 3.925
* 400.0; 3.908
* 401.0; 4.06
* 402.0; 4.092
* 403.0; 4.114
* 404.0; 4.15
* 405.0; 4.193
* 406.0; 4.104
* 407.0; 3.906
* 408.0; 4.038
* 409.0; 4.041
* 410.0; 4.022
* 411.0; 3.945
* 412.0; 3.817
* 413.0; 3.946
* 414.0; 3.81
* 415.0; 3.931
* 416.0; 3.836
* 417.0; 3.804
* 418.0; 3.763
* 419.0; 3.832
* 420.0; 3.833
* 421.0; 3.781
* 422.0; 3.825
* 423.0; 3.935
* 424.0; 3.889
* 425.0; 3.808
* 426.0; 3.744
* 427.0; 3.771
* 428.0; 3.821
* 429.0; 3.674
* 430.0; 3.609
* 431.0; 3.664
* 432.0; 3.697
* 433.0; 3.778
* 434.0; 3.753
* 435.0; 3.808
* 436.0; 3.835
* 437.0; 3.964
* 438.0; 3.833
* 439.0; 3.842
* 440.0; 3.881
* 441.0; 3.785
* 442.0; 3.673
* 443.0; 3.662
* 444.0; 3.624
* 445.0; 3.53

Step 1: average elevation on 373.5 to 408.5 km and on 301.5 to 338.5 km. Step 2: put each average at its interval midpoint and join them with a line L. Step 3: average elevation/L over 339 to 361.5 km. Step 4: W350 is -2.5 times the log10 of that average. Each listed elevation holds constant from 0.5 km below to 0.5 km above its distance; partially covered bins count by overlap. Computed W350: 0.36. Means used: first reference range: 4.19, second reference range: 3.96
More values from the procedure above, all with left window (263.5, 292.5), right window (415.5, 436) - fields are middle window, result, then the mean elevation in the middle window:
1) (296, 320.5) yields -0.04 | 4.07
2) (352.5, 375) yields 0.11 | 3.47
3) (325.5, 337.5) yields -0.13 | 4.39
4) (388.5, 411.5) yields -0.04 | 3.96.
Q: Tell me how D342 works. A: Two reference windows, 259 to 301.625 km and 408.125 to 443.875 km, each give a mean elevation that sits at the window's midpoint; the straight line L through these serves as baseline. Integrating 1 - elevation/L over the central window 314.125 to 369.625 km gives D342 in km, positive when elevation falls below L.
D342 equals 4.19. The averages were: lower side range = 4.03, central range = 3.65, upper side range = 3.82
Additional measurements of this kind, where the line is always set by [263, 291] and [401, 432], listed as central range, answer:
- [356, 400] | 1.06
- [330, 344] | -0.90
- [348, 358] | 3.77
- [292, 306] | -0.99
